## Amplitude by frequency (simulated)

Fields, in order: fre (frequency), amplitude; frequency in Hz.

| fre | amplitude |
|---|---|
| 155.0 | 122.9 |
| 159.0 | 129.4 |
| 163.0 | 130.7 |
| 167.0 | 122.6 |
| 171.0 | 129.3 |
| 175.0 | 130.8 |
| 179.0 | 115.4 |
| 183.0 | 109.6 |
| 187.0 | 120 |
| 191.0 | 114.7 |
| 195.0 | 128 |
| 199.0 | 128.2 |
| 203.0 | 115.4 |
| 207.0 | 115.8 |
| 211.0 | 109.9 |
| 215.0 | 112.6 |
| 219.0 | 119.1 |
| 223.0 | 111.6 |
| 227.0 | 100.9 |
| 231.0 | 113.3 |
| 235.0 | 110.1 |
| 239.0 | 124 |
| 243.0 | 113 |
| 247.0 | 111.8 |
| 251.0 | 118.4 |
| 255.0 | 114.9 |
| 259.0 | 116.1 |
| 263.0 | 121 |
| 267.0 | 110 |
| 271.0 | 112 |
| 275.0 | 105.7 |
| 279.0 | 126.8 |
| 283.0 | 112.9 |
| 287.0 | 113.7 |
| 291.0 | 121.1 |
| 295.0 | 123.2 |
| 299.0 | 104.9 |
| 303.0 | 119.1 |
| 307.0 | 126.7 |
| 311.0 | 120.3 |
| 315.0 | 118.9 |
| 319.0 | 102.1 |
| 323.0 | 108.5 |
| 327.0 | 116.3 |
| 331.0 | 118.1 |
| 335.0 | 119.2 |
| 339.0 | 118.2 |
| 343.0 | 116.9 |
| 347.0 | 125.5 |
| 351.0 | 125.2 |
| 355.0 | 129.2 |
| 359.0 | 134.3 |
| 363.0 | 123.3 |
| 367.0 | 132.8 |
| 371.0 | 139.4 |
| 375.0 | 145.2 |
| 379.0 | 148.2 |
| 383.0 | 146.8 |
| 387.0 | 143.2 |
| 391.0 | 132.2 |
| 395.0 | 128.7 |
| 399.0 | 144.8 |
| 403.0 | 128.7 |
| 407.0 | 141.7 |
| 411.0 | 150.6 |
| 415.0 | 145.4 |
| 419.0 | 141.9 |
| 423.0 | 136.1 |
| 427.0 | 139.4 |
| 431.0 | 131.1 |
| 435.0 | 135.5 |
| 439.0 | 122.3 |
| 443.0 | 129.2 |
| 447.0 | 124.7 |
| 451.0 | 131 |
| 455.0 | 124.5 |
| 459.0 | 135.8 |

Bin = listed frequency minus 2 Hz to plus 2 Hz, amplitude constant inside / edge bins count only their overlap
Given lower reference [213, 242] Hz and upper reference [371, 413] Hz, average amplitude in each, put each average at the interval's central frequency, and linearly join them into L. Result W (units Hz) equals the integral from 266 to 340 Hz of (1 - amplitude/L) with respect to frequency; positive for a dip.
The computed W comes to 5.9 Hz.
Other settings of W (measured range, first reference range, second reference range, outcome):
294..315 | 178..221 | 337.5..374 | 0.96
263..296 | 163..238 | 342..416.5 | 2.62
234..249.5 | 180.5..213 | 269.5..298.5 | 0.22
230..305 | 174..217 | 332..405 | 5.10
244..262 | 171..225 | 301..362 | 0.52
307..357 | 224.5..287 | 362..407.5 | 3.80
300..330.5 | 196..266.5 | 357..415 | 2.91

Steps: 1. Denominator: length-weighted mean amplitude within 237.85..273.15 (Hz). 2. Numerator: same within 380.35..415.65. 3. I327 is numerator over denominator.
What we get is 1.21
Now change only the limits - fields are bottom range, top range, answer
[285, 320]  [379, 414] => 1.20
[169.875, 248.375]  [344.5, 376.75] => 1.13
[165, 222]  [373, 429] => 1.18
